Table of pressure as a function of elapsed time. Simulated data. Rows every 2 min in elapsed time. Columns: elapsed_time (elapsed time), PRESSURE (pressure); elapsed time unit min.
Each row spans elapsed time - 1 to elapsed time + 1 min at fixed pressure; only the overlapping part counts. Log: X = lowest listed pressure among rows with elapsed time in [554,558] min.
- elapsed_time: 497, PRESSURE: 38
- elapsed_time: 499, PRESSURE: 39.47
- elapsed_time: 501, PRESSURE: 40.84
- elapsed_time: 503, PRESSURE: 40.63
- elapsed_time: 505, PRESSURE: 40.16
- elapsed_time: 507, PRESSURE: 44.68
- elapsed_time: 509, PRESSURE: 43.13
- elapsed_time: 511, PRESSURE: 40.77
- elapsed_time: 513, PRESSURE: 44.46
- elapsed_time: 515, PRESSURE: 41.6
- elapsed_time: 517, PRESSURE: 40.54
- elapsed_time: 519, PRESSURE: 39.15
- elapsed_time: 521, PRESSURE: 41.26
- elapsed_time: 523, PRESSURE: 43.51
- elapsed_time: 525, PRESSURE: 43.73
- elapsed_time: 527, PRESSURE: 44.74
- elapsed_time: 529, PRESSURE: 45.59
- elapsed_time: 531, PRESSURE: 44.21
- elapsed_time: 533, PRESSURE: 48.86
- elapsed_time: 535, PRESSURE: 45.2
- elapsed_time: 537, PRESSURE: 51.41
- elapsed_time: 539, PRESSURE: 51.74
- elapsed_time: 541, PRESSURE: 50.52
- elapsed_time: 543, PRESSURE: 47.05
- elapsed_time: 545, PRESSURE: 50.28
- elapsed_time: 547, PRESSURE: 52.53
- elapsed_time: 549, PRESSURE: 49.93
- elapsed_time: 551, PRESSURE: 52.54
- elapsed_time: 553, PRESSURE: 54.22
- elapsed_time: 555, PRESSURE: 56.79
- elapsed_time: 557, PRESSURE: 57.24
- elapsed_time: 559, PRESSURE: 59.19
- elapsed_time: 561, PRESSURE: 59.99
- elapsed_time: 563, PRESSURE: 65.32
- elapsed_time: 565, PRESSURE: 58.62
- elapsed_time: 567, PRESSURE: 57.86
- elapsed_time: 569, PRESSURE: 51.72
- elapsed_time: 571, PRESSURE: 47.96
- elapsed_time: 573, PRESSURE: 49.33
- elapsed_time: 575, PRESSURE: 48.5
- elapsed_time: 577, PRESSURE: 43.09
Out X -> 56.79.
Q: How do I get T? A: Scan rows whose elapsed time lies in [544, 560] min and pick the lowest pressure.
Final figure 49.93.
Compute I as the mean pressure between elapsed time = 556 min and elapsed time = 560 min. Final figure 58.2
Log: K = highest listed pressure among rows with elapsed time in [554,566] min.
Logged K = 65.32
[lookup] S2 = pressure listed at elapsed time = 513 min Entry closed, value 44.46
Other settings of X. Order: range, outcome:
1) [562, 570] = 51.72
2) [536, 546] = 47.05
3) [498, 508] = 39.47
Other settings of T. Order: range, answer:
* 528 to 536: 44.21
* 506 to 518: 40.54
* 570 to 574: 47.96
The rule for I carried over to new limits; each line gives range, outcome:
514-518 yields 41.1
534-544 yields 49.2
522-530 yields 44.4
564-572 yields 54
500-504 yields 40.7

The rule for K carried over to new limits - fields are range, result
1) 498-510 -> 44.68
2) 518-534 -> 48.86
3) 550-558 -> 57.24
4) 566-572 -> 57.86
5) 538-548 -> 52.53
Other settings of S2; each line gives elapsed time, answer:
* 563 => 65.32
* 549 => 49.93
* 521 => 41.26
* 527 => 44.74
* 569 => 51.72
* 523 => 43.51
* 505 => 40.16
